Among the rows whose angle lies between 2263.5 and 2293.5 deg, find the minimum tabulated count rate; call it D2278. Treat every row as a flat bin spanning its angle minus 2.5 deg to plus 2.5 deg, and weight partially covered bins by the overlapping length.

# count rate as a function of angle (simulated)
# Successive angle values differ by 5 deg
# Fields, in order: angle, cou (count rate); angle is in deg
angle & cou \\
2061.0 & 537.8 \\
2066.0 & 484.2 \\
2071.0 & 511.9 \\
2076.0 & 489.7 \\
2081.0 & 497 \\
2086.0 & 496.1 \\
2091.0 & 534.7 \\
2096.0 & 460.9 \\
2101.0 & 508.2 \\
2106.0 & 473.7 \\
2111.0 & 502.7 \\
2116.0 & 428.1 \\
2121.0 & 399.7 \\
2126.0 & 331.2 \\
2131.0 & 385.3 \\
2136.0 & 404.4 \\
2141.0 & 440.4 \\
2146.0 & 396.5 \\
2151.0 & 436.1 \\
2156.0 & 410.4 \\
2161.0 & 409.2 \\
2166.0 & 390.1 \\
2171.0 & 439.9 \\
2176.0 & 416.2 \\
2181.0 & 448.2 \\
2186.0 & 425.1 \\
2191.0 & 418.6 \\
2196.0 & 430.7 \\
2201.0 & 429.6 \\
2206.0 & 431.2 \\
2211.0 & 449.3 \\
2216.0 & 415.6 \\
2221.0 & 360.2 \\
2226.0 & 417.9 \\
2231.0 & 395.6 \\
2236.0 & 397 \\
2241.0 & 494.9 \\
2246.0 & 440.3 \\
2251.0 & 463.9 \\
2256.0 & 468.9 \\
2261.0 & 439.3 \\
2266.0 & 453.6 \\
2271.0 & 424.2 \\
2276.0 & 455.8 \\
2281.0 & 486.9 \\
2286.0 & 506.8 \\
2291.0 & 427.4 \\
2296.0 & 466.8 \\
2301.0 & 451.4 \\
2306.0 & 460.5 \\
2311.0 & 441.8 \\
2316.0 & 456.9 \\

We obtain 424.2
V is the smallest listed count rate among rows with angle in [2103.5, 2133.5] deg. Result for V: 331.2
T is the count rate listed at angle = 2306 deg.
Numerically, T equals 460.5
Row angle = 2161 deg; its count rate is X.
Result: 409.2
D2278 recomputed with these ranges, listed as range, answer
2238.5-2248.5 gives 440.3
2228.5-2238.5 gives 395.6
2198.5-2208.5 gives 429.6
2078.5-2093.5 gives 496.1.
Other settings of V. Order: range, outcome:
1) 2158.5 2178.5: 390.1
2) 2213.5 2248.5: 360.2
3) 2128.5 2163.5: 385.3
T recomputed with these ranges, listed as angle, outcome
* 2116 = 428.1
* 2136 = 404.4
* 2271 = 424.2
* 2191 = 418.6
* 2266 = 453.6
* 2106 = 473.7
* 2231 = 395.6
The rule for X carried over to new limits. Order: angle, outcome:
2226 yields 417.9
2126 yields 331.2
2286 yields 506.8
